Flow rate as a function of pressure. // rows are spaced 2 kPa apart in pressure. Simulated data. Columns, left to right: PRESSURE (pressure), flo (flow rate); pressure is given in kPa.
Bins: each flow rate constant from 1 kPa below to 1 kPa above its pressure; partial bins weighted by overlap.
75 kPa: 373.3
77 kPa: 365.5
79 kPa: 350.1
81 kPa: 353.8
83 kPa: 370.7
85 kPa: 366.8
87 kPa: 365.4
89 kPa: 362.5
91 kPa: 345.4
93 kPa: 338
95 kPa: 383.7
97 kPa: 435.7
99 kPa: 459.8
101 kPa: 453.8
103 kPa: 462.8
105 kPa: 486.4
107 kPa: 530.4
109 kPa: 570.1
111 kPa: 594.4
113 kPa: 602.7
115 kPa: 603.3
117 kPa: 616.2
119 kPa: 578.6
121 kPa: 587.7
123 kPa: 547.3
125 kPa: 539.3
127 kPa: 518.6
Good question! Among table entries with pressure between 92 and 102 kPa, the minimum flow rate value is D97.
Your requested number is 338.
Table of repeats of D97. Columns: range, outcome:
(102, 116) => 462.8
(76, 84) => 350.1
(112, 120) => 578.6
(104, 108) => 486.4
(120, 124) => 547.3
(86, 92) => 345.4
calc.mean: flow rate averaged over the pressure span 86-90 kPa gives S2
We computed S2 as 364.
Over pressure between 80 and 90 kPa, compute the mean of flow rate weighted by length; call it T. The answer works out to 364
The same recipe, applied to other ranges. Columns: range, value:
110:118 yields 604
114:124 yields 587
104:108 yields 508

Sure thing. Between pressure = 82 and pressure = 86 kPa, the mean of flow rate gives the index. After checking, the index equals 369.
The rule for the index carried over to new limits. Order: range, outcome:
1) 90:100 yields 393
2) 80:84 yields 362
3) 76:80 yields 358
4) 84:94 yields 356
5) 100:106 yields 468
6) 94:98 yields 410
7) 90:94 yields 342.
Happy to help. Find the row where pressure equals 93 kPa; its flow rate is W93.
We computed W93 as 338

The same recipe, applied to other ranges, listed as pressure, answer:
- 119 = 578.6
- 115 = 603.3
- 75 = 373.3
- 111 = 594.4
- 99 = 459.8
